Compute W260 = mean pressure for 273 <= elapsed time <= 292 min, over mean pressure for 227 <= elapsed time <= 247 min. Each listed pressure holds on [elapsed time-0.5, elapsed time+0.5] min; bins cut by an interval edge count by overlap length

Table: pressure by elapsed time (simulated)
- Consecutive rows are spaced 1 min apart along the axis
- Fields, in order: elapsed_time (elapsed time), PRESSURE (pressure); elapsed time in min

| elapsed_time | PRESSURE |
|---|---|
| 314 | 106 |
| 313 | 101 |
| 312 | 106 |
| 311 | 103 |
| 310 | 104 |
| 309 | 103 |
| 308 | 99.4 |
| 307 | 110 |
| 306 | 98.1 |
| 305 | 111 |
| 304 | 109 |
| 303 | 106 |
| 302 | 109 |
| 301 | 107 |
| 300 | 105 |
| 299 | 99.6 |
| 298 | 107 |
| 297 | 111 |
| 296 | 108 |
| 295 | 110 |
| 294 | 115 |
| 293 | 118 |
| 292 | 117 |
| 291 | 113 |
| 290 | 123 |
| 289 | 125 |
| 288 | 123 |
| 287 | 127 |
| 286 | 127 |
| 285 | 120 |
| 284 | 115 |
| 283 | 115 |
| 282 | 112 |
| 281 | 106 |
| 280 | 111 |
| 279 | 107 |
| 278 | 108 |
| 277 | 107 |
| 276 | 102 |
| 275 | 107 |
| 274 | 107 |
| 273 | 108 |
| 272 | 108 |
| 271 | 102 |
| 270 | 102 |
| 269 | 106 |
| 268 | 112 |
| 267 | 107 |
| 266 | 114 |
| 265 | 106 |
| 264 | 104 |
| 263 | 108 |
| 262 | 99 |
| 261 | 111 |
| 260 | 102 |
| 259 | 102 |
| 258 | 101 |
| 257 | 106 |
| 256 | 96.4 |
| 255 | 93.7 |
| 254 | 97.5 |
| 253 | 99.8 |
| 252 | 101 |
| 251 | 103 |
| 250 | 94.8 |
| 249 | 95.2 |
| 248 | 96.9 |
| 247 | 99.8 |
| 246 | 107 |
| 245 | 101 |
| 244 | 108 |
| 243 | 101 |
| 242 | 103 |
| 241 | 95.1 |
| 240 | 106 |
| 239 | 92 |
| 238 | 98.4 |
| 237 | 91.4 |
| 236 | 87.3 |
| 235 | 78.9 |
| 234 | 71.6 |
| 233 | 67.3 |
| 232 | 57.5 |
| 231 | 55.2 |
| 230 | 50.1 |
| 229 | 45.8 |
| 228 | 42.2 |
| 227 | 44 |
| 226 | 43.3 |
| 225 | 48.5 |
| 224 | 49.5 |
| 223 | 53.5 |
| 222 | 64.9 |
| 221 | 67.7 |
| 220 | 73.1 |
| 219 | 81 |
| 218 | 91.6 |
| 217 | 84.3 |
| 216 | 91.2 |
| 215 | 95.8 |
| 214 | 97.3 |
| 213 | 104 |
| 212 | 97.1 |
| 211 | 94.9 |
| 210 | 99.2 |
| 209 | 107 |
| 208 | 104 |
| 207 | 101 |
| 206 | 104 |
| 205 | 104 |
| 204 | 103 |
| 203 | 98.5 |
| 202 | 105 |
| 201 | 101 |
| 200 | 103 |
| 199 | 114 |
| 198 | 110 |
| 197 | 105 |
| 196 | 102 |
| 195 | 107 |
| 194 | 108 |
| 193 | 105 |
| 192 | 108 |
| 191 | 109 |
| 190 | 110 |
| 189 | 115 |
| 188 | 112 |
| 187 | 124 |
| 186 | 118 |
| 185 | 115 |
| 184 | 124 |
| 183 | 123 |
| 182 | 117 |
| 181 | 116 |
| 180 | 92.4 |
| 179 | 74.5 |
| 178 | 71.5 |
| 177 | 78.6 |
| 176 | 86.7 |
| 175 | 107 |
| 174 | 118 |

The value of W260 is 1.40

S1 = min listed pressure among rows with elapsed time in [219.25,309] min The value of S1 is 42.2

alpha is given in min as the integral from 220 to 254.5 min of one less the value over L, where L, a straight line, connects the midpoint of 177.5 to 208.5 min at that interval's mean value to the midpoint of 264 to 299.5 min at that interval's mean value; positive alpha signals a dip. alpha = 9.3 min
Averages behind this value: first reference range 107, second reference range 111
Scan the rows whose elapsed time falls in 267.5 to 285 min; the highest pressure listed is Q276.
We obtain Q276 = 120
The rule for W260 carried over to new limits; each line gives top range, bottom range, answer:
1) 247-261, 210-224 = 1.19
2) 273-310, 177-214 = 1.05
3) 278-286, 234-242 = 1.23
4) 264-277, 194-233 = 1.27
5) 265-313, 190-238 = 1.28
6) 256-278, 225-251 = 1.30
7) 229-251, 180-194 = 0.77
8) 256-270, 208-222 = 1.16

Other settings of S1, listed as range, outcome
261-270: 99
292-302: 99.6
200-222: 64.9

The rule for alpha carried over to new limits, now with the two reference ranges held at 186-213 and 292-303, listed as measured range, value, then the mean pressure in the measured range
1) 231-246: 2.5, 89.3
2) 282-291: -1.0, 121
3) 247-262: 1.1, 100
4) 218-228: 4.4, 59.2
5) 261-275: 0.2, 107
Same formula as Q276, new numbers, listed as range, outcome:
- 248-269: 114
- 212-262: 111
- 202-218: 107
